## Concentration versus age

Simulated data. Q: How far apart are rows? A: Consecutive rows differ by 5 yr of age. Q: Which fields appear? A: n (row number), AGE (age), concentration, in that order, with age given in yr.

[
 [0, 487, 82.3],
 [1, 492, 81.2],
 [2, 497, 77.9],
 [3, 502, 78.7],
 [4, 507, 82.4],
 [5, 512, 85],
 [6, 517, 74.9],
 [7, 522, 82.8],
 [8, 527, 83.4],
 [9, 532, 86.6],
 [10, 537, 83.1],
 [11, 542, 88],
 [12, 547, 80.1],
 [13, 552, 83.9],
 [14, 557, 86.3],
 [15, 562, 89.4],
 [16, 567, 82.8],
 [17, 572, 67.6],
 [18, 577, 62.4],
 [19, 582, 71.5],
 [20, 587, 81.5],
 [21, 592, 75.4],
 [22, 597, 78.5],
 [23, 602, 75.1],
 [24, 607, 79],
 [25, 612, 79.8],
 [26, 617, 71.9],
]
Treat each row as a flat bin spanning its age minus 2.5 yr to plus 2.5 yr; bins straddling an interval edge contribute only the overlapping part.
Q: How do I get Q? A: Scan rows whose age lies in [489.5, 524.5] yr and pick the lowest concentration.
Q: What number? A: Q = 74.9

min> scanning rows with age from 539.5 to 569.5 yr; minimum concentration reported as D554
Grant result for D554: 80.1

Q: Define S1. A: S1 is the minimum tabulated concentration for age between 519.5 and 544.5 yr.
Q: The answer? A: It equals 82.8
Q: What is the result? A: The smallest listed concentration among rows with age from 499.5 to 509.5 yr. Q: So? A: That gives 78.7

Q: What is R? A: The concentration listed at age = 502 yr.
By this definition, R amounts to 78.7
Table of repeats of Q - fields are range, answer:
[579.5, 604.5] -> 71.5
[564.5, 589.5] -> 62.4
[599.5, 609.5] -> 75.1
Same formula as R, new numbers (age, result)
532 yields 86.6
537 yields 83.1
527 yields 83.4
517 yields 74.9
